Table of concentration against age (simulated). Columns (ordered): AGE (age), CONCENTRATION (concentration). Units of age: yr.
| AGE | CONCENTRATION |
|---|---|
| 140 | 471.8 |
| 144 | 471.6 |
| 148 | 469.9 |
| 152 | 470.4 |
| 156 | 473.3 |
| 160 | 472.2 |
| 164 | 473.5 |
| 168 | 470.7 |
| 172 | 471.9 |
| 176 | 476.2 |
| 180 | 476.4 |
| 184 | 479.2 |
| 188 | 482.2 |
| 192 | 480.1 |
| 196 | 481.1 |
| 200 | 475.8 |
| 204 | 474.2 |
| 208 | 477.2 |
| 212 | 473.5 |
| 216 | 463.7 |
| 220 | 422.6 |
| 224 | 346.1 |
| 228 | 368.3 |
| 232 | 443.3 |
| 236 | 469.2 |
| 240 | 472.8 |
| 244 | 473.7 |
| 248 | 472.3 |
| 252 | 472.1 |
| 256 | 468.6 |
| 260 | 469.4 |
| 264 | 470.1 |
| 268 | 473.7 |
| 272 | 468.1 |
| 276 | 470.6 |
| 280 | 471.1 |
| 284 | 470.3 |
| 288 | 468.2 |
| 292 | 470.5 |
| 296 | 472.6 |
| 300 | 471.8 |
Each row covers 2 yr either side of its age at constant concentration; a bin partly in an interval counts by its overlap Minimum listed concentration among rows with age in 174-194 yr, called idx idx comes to 476.2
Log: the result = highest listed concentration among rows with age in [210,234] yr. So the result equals 473.5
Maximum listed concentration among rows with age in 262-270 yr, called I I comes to 473.7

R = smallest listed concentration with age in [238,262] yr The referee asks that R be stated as 468.6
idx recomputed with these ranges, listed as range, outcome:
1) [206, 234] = 346.1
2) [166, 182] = 470.7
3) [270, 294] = 468.1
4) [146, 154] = 469.9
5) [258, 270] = 469.4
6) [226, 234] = 368.3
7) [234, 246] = 469.2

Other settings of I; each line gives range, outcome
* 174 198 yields 482.2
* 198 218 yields 477.2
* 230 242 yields 472.8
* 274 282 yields 471.1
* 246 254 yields 472.3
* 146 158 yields 473.3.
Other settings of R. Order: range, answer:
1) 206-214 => 473.5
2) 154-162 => 472.2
